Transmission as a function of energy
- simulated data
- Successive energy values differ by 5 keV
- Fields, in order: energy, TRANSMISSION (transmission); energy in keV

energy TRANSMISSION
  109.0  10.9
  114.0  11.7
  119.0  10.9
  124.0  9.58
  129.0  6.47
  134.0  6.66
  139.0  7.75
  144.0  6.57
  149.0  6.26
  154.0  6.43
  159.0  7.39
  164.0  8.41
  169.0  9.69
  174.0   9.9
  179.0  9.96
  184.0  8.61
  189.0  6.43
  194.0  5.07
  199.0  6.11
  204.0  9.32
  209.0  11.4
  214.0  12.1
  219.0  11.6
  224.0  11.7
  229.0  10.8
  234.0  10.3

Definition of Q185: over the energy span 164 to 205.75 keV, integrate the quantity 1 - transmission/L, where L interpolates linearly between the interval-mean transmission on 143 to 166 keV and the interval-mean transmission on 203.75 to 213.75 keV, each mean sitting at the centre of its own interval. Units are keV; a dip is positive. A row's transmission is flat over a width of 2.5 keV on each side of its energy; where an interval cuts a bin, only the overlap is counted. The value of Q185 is 4.2 keV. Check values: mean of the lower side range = 7.01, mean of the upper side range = 11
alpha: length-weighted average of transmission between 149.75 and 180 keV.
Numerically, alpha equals 8.43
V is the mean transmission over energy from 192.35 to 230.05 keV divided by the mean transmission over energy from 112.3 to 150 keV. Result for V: 1.2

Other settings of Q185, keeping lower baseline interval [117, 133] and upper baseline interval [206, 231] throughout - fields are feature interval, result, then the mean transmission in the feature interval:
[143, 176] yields 6.6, 7.83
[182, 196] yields 5.1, 6.69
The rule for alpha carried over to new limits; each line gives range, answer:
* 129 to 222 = 8.28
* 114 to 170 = 7.95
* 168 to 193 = 8.64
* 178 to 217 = 8.61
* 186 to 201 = 5.95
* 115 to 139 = 8.54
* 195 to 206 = 7.28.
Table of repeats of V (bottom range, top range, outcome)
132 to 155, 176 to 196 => 1.13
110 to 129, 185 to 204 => 0.64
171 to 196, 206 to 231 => 1.42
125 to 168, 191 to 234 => 1.36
